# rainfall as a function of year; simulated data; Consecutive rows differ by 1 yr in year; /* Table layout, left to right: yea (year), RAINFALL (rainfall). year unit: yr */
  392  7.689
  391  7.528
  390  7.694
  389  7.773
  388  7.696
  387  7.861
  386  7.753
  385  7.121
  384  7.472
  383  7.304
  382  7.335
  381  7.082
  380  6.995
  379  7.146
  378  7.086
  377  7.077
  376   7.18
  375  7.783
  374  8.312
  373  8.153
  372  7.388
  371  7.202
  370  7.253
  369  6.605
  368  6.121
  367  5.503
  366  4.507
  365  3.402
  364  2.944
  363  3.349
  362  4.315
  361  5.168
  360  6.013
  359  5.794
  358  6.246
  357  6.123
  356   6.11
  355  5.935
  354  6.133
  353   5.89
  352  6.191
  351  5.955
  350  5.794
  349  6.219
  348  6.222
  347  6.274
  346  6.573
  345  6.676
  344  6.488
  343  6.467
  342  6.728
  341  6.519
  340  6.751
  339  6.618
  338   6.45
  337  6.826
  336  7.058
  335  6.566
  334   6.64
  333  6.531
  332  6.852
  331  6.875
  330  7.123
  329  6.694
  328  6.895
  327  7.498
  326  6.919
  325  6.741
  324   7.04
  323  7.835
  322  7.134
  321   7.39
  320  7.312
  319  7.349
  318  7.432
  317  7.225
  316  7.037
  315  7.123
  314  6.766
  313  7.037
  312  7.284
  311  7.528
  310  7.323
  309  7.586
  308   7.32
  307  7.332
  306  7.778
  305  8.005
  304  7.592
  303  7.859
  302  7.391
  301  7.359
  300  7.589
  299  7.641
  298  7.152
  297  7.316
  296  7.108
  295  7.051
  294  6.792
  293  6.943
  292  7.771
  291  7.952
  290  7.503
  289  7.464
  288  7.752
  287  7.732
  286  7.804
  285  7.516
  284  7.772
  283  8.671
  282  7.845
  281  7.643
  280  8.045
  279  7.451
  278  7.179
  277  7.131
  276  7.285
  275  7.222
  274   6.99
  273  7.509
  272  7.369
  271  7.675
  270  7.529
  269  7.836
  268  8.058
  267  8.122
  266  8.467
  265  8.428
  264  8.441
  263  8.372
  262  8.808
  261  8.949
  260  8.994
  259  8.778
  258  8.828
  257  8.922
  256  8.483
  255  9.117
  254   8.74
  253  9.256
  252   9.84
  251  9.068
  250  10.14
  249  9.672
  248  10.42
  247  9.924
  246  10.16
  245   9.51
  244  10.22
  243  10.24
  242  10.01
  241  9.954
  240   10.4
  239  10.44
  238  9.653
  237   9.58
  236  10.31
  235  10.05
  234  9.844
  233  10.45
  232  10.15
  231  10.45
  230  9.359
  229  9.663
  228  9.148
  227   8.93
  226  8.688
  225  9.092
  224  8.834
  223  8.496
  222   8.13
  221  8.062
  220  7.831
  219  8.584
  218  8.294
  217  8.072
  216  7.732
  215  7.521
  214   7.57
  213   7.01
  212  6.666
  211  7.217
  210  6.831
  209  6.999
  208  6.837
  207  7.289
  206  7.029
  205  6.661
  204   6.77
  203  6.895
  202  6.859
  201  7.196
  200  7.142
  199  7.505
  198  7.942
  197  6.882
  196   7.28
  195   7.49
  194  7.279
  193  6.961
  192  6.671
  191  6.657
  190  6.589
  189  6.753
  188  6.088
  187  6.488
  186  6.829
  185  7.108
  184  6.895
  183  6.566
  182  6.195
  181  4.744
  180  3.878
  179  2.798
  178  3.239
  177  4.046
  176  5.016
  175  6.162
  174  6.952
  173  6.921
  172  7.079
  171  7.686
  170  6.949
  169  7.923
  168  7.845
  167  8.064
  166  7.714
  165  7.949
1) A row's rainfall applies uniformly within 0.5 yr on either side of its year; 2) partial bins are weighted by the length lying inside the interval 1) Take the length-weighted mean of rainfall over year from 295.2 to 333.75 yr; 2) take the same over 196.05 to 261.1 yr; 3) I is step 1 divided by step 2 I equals 0.8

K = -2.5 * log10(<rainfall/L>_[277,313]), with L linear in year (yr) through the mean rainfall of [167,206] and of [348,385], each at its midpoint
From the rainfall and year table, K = -0.18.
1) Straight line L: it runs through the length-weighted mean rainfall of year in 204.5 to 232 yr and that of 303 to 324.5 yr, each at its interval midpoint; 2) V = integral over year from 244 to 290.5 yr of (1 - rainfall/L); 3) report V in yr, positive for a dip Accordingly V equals -4.0 yr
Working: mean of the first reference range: 8.08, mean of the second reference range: 7.37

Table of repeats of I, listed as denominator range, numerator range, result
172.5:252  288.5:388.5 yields 0.87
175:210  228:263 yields 1.50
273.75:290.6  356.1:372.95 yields 0.73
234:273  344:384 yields 0.68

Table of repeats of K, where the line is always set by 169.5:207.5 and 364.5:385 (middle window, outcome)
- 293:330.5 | -0.09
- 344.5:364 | 0.18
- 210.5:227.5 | -0.23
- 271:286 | -0.14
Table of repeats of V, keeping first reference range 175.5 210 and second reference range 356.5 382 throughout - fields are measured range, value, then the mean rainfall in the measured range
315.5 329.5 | -2.0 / 7.18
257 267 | -3.7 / 8.66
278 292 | -3.2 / 7.76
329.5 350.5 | -1.1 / 6.58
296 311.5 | -3.0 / 7.5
